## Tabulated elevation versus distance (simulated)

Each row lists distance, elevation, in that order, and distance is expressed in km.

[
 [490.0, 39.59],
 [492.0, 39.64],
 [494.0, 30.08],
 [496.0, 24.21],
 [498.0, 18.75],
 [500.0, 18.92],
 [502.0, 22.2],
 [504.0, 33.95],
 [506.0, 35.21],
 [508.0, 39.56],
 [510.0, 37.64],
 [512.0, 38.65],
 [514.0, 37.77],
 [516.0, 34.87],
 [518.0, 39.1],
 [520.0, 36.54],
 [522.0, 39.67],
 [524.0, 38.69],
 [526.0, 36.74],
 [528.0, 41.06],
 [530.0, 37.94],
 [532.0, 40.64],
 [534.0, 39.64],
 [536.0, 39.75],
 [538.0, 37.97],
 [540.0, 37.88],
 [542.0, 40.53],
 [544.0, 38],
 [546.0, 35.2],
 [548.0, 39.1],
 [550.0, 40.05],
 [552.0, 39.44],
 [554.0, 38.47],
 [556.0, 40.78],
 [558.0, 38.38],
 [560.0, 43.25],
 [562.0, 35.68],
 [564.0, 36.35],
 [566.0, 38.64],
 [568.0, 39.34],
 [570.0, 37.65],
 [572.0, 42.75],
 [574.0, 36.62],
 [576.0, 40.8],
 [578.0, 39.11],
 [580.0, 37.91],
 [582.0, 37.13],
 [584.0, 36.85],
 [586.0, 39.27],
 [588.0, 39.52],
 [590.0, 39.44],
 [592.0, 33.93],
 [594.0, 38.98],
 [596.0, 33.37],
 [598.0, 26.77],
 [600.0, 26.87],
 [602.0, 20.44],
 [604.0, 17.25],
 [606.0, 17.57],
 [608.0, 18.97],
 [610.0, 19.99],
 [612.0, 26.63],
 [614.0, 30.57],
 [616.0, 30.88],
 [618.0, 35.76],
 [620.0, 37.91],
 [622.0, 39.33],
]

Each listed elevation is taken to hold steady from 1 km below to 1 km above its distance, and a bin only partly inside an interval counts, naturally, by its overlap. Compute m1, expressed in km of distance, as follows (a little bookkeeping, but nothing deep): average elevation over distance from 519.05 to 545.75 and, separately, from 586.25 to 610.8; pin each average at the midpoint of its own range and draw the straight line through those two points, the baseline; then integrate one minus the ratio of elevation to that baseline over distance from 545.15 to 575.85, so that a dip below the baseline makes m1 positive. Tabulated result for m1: -4.2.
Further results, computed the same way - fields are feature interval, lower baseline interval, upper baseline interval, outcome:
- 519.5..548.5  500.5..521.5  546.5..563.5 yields -1.06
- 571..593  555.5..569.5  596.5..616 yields -4.56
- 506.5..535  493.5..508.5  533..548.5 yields -4.89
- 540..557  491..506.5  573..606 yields -4.42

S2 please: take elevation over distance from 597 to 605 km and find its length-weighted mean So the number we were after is 22.8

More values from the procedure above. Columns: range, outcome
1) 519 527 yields 37.9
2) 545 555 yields 38.5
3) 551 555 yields 39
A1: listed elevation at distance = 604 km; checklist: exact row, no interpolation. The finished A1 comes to 17.25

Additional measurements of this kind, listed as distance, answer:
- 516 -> 34.87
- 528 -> 41.06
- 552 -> 39.44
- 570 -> 37.65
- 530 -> 37.94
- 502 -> 22.2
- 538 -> 37.97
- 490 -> 39.59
